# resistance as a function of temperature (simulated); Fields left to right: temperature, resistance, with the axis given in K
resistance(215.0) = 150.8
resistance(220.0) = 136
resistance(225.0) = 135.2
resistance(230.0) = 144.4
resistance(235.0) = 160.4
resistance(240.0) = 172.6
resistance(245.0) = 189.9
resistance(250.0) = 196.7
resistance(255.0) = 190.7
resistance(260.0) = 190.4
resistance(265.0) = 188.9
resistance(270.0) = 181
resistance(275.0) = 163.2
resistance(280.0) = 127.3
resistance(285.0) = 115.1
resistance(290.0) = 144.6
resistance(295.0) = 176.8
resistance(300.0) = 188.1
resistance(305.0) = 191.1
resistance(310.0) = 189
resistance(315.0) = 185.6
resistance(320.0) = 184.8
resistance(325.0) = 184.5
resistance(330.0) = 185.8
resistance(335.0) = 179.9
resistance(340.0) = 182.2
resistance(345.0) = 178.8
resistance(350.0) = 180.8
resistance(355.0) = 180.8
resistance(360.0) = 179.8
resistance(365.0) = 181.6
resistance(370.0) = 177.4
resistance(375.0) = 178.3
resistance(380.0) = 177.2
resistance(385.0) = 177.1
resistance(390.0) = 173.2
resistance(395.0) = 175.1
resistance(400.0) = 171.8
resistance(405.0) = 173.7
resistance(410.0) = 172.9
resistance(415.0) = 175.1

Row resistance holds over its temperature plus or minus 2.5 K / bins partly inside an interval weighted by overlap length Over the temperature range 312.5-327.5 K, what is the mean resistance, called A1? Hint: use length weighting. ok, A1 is 185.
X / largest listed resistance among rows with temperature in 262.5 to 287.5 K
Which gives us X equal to 188.9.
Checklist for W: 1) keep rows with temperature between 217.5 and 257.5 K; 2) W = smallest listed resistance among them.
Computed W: 135.2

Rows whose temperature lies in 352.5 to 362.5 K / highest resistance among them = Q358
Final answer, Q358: 180.8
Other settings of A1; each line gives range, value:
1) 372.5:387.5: 178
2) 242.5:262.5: 192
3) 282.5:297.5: 146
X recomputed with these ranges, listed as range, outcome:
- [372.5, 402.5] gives 178.3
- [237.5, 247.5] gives 189.9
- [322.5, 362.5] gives 185.8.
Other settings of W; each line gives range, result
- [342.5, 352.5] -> 178.8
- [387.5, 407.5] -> 171.8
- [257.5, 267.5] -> 188.9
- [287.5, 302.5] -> 144.6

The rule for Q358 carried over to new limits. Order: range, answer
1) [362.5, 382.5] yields 181.6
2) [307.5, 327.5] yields 189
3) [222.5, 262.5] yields 196.7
